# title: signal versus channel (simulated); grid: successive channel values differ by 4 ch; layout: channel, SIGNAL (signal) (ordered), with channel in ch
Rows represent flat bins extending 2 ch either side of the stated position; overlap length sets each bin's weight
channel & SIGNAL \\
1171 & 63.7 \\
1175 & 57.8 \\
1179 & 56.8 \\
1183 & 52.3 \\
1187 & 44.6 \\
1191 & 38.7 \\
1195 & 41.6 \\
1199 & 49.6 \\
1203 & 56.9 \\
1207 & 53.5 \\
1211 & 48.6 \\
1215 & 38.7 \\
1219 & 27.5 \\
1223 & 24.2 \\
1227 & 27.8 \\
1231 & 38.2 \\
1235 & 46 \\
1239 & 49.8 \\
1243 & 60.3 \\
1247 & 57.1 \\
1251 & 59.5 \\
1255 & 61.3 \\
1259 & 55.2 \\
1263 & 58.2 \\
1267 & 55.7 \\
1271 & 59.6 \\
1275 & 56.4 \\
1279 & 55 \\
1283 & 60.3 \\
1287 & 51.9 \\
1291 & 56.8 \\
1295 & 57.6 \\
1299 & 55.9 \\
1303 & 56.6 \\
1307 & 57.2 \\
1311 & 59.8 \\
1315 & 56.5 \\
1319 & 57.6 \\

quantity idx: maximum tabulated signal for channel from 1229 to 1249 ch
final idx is 60.3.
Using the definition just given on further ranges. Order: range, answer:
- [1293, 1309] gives 57.6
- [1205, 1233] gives 53.5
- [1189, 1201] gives 49.6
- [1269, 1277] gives 59.6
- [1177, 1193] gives 56.8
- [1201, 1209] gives 56.9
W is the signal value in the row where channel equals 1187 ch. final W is 44.6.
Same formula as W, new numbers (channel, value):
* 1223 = 24.2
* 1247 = 57.1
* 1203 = 56.9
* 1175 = 57.8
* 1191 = 38.7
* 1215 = 38.7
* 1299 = 55.9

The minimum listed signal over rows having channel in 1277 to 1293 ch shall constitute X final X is 51.9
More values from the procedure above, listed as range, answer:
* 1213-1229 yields 24.2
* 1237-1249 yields 49.8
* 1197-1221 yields 27.5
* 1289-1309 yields 55.9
